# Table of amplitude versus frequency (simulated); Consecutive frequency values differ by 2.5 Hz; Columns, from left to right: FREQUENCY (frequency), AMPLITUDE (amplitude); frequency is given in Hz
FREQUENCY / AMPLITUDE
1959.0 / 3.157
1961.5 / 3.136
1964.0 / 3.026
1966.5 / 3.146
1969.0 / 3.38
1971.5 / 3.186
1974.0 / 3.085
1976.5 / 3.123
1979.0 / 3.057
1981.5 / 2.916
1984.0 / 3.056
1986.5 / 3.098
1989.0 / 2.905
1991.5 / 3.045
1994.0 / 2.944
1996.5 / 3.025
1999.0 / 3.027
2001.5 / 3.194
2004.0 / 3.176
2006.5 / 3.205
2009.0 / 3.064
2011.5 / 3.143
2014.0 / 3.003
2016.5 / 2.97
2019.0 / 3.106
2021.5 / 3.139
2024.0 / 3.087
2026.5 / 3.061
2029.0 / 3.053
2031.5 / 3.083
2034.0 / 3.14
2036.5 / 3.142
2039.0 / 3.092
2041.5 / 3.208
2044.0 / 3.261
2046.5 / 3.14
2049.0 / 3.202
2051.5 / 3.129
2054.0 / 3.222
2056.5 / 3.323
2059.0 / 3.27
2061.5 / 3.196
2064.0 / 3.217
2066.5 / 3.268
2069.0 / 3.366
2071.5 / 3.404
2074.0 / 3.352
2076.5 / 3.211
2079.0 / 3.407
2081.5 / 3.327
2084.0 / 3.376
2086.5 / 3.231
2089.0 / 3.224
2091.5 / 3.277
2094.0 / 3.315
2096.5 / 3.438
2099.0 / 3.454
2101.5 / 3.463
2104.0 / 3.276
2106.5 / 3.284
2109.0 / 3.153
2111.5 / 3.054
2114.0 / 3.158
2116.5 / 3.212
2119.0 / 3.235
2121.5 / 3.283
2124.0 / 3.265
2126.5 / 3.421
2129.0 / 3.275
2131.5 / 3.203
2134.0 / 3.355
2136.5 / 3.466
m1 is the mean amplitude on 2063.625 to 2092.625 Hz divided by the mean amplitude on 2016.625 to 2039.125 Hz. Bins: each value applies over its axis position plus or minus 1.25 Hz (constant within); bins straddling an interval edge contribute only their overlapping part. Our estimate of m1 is 1.07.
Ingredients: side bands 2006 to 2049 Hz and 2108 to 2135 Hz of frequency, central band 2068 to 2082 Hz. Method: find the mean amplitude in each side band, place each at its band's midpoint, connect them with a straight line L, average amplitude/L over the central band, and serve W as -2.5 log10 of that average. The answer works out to -0.056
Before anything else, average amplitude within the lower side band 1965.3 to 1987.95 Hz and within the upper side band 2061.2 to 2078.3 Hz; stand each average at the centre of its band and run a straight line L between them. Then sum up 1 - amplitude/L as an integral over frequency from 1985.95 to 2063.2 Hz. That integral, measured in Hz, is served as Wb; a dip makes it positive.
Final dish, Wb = 2.2 Hz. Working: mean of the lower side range 3.11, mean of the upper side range 3.3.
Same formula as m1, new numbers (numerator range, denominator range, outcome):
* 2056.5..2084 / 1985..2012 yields 1.08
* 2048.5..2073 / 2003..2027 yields 1.05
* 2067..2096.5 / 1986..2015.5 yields 1.08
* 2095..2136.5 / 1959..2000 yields 1.07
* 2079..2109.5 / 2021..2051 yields 1.06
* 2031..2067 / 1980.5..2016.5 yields 1.05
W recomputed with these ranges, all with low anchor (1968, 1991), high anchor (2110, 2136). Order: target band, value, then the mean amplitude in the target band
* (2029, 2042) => 0.01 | 3.12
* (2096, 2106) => -0.06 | 3.4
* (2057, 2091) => -0.03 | 3.3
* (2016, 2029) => 0.02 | 3.08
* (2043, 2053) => -0.01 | 3.18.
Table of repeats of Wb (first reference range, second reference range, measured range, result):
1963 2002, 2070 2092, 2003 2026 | 0.4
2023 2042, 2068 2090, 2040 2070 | -0.2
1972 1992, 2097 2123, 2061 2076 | -0.5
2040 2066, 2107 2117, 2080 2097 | -0.7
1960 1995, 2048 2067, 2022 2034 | 0.3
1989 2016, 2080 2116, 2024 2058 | 0.0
